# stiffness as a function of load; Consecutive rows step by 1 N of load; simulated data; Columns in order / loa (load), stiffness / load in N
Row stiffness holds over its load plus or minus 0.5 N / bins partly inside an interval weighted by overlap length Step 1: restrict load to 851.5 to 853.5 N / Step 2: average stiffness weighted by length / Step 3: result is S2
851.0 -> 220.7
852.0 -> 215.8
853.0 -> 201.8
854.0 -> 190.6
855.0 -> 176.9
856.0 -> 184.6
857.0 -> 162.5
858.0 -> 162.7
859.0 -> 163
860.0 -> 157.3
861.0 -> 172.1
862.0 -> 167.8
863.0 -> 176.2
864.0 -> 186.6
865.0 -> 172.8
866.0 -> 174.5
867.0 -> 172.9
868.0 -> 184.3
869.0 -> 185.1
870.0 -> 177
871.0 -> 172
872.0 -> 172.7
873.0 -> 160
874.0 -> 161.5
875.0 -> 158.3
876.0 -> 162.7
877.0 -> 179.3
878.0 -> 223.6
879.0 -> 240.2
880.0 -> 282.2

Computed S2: 209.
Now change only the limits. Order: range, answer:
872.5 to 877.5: 164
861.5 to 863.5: 172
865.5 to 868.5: 177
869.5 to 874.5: 169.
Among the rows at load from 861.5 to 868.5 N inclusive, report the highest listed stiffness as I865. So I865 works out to 186.6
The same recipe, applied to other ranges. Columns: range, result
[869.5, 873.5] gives 177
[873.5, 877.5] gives 179.3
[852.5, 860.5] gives 201.8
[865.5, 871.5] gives 185.1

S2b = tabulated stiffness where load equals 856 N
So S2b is 184.6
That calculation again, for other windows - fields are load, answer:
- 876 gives 162.7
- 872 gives 172.7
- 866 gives 174.5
